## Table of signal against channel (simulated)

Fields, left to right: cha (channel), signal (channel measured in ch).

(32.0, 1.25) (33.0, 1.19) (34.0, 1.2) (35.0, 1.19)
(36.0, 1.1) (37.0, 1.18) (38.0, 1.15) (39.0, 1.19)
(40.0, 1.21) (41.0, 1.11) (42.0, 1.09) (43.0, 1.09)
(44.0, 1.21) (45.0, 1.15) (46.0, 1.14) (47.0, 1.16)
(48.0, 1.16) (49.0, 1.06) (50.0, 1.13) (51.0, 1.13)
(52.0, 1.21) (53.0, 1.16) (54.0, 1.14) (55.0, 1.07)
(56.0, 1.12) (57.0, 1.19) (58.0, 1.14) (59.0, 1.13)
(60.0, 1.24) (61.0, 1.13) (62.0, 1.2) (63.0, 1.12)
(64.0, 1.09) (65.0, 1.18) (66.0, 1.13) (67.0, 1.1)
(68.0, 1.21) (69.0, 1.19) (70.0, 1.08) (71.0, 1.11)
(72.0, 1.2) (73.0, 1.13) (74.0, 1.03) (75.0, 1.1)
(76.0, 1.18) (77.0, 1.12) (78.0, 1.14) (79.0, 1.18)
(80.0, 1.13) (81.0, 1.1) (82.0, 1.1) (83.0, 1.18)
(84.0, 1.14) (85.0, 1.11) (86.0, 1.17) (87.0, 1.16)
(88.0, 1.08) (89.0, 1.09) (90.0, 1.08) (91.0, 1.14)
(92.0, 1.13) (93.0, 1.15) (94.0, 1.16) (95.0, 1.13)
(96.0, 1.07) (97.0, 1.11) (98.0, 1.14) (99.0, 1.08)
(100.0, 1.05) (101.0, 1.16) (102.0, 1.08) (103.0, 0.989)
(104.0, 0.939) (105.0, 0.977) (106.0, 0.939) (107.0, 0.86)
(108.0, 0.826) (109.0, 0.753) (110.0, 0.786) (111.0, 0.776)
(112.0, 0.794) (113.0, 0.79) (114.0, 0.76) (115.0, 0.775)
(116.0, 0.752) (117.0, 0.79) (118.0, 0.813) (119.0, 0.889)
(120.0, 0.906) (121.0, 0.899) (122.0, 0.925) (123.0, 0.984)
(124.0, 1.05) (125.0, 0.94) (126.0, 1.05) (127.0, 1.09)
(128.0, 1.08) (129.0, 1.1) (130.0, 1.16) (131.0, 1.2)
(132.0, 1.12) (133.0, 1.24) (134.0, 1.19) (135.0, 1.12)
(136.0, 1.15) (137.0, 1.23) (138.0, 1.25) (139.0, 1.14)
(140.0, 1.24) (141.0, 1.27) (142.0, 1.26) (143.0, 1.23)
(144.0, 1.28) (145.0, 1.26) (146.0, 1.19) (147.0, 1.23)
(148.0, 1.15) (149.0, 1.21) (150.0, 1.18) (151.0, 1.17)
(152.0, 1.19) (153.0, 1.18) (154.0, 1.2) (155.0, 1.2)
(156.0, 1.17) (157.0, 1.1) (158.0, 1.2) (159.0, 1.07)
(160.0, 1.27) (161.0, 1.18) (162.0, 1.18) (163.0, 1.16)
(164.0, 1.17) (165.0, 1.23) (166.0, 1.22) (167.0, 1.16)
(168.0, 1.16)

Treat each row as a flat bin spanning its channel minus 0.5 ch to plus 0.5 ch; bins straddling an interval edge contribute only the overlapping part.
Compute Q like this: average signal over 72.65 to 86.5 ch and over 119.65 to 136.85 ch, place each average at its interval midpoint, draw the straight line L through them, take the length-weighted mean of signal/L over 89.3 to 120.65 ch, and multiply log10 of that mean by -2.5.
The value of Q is 0.156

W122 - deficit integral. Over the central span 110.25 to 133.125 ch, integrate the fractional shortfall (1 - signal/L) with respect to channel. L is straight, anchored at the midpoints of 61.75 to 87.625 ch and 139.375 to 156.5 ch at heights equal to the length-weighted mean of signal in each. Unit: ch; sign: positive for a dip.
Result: 4.6 ch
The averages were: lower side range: 1.14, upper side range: 1.21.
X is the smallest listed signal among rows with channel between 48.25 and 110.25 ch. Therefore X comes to 0.753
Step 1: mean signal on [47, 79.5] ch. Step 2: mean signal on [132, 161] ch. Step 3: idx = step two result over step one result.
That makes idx 1.05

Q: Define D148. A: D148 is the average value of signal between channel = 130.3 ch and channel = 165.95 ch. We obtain 1.19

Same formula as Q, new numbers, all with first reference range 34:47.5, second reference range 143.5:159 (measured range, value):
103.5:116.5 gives 0.385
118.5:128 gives 0.207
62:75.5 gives 0.030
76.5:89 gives 0.033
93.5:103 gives 0.067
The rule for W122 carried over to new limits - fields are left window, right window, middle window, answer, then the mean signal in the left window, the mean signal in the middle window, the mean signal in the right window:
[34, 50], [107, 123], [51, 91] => -4.8 ch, 1.15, 1.14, 0.822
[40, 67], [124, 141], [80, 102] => 0.5 ch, 1.14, 1.12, 1.14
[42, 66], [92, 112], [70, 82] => -0.5 ch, 1.14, 1.13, 0.997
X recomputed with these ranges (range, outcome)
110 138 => 0.752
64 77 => 1.03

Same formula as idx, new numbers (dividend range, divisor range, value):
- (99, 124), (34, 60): 0.78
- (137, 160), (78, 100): 1.07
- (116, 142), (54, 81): 0.94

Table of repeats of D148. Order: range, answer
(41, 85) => 1.14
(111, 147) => 1.05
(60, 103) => 1.13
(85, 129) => 0.982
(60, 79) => 1.14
